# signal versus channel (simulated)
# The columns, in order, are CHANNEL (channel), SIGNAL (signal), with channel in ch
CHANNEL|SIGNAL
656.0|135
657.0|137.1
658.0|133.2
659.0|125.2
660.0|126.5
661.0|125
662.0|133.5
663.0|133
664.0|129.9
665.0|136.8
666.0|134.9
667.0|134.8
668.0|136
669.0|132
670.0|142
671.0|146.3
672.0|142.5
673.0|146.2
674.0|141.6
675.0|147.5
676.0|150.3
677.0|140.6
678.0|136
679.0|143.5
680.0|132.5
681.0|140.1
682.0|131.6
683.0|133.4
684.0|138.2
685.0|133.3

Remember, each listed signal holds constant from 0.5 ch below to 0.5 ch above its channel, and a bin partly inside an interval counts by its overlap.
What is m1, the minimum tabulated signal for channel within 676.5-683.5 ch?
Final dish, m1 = 131.6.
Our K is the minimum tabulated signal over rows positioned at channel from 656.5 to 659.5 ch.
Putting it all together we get 125.2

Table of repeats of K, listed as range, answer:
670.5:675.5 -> 141.6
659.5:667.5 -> 125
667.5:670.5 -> 132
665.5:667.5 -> 134.8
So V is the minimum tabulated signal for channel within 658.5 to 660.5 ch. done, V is 125.2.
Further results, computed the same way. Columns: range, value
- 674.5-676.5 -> 147.5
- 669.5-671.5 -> 142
